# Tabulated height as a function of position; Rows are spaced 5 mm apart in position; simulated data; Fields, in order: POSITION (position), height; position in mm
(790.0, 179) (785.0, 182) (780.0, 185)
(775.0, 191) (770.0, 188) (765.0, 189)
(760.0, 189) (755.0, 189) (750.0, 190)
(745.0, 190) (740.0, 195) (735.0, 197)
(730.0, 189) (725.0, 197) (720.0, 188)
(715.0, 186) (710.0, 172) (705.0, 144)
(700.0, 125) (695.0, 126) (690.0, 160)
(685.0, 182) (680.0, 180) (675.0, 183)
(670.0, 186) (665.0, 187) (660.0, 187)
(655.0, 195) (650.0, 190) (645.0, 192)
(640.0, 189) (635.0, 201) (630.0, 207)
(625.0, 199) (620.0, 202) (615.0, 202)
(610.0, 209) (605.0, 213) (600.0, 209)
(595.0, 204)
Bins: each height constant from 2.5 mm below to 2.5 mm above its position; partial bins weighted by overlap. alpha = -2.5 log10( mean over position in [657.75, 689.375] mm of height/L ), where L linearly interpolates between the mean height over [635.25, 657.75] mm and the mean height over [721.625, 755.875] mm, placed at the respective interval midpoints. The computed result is 0.06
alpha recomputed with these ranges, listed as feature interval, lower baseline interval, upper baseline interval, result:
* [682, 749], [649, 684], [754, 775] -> 0.085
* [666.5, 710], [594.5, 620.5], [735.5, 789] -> 0.216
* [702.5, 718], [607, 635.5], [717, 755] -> 0.159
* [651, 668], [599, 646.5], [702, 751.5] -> 0.036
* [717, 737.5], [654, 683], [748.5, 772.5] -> -0.027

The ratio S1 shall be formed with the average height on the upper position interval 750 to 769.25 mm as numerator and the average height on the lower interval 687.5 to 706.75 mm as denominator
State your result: 1.36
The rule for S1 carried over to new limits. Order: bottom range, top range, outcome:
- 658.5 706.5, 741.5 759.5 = 1.14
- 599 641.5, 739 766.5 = 0.93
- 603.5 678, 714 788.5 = 0.97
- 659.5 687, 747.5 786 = 1.02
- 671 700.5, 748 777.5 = 1.16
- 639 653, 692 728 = 0.85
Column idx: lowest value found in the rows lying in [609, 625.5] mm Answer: 199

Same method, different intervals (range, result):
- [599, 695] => 126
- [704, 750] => 144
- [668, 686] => 180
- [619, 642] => 189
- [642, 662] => 187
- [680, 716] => 125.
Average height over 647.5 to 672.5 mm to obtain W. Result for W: 189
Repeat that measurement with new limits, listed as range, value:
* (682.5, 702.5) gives 148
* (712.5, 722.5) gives 187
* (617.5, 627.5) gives 200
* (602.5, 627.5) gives 205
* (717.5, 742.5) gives 193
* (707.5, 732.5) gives 186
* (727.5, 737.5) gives 193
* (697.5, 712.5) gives 147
